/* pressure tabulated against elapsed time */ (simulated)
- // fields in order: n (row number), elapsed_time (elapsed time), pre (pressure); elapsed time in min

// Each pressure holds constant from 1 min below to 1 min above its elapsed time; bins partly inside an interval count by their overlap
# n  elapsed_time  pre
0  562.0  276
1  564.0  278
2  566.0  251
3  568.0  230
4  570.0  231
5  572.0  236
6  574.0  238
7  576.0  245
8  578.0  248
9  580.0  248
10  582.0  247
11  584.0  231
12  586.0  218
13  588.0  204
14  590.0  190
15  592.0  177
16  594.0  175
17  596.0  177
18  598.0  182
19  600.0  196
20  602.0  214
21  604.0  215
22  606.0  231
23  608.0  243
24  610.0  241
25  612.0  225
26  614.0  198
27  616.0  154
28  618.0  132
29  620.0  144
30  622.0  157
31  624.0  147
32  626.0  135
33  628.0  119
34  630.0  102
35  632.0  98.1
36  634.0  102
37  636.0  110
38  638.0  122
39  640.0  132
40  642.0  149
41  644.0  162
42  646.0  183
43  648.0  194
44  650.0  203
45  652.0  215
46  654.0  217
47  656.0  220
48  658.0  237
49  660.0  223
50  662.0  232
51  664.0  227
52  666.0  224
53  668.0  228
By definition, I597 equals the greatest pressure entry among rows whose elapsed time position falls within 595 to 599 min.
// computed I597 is 182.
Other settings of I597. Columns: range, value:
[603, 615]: 243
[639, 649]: 194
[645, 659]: 237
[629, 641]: 132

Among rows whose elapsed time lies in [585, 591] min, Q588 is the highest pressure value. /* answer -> 218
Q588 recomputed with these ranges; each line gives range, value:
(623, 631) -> 147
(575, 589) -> 248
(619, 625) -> 157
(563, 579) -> 278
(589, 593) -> 190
